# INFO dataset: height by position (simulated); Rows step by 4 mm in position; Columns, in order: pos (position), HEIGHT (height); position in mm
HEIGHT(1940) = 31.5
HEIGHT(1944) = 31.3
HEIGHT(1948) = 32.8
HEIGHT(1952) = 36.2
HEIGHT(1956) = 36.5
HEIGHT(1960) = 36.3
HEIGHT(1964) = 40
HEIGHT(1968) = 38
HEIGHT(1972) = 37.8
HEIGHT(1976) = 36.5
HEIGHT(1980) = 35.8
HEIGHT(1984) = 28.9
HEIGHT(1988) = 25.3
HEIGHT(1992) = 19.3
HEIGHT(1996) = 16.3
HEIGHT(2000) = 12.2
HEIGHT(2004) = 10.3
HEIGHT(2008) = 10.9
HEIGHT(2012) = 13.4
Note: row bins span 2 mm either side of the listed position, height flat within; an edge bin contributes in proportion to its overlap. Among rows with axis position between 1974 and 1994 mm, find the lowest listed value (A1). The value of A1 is 19.3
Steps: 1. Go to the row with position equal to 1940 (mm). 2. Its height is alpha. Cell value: 31.5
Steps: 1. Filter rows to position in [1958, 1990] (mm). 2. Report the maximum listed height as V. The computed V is 40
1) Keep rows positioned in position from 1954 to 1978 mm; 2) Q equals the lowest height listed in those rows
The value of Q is 36.3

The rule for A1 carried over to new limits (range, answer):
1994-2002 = 12.2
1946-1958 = 32.8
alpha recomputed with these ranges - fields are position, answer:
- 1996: 16.3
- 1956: 36.5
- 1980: 35.8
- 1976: 36.5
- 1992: 19.3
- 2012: 13.4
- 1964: 40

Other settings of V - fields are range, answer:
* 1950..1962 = 36.5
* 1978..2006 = 35.8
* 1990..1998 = 19.3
